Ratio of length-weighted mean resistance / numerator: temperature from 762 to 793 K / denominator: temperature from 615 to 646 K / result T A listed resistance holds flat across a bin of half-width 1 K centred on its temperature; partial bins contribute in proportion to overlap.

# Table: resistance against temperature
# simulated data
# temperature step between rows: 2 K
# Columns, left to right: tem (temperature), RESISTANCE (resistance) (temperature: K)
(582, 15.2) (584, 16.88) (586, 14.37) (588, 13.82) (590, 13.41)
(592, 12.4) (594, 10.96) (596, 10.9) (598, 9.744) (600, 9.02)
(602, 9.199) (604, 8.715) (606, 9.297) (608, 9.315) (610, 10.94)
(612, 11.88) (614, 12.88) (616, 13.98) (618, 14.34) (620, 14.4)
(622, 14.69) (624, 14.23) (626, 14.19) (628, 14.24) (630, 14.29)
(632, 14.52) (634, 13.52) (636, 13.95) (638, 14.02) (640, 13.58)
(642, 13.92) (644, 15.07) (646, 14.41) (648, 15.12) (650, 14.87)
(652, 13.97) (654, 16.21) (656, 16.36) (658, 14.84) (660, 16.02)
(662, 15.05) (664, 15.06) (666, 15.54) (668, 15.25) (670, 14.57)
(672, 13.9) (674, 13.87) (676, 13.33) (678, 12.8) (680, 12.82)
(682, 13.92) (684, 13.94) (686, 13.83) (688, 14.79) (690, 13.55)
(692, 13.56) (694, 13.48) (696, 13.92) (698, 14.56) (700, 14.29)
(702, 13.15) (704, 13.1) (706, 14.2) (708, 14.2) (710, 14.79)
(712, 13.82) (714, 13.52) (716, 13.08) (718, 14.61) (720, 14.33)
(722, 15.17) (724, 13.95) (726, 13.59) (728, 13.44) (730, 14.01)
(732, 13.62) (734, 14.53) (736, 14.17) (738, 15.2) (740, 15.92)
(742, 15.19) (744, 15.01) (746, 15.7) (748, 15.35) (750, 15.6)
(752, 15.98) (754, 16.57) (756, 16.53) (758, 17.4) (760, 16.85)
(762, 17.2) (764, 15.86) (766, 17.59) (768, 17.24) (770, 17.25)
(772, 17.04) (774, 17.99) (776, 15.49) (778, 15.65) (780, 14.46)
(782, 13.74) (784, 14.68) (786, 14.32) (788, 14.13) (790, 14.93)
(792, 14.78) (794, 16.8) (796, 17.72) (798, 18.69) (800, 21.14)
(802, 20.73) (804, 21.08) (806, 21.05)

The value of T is 1.11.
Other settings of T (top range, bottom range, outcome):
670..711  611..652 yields 0.98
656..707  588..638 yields 1.15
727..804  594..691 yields 1.19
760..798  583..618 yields 1.37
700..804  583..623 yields 1.29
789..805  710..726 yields 1.29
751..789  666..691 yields 1.15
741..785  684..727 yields 1.15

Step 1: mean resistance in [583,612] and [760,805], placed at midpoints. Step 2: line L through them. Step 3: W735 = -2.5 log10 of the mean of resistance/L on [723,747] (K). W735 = 0.06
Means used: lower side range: 11.4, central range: 14.5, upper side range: 16.8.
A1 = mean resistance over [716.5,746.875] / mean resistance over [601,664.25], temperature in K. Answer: 1.1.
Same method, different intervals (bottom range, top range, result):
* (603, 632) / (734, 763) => 1.25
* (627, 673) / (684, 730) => 0.95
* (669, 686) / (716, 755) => 1.08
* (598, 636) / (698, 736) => 1.13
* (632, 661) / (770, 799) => 1.07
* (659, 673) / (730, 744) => 0.98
